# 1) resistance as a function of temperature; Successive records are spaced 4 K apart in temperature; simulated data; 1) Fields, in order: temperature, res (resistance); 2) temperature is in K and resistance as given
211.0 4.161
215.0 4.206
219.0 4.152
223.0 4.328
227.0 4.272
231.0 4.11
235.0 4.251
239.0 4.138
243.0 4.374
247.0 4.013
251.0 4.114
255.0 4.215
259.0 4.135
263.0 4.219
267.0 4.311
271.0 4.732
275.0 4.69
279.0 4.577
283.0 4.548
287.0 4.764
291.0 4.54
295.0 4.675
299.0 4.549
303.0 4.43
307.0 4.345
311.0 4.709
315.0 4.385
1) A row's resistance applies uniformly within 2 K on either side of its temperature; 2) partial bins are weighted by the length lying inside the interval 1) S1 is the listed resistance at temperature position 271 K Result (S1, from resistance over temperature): 4.732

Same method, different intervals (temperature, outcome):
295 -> 4.675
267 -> 4.311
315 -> 4.385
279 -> 4.577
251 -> 4.114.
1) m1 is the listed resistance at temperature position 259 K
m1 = 4.135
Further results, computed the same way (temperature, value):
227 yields 4.272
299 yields 4.549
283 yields 4.548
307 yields 4.345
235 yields 4.251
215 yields 4.206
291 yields 4.54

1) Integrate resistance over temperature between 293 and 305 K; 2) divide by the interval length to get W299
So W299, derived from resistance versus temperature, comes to 4.55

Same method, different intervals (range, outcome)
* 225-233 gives 4.19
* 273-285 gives 4.6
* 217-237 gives 4.22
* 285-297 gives 4.66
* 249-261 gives 4.15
